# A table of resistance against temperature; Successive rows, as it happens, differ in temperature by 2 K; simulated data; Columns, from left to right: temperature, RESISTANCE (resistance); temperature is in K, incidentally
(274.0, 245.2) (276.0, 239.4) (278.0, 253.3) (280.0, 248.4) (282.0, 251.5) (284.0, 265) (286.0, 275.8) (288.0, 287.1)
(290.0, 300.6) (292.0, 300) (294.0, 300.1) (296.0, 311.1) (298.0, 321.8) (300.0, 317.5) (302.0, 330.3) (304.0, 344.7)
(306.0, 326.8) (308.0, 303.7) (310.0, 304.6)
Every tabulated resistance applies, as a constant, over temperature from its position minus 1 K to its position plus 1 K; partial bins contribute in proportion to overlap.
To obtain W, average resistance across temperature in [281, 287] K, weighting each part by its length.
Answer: 264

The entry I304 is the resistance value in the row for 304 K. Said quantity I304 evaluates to 344.7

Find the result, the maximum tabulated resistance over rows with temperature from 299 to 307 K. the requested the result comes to 344.7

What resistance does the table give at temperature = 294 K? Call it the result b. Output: 300.1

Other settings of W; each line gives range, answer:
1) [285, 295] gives 293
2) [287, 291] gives 294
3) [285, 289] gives 281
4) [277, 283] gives 251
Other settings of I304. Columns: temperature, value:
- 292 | 300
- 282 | 251.5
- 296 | 311.1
